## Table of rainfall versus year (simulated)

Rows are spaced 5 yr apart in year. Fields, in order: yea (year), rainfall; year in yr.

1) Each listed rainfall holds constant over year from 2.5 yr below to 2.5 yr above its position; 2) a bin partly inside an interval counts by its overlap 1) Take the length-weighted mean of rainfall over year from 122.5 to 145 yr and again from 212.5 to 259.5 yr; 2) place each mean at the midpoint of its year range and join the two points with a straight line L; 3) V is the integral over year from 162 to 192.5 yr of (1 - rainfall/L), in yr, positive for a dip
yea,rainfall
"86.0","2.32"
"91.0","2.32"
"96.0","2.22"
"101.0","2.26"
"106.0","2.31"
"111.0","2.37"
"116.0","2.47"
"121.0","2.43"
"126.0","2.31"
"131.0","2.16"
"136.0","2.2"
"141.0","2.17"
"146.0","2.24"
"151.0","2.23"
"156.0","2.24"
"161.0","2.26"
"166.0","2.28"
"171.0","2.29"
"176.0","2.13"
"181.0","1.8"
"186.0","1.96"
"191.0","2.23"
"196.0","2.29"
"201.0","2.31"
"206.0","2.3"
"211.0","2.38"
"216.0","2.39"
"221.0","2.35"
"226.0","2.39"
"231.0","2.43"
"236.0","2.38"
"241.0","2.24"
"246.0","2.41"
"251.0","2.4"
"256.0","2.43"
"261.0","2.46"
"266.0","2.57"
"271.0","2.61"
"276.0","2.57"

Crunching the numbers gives 2.3 yr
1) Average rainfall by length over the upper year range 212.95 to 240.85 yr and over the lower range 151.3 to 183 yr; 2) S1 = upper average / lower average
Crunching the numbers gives 1.1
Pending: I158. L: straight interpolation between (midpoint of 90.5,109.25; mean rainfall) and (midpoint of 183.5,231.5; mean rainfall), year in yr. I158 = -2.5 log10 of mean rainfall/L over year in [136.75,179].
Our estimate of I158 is 0.031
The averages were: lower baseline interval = 2.28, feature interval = 2.22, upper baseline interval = 2.3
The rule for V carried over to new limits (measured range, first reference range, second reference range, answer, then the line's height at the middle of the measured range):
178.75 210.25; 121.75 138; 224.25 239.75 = 2.3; 2.34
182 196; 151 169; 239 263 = 1.2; 2.3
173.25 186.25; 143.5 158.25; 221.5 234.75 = 1.8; 2.3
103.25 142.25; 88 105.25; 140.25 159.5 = -1.0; 2.25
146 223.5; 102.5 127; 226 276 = 5.8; 2.41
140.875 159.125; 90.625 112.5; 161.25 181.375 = -0.1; 2.21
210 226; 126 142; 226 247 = -0.3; 2.33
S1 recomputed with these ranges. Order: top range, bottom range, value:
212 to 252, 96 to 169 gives 1.04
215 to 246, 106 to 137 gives 1.02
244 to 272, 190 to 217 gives 1.07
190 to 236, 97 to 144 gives 1.02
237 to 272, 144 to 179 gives 1.09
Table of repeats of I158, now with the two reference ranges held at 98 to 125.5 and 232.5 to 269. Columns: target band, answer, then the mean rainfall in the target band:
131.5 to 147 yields 0.085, 2.19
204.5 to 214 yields 0.024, 2.35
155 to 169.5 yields 0.055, 2.26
